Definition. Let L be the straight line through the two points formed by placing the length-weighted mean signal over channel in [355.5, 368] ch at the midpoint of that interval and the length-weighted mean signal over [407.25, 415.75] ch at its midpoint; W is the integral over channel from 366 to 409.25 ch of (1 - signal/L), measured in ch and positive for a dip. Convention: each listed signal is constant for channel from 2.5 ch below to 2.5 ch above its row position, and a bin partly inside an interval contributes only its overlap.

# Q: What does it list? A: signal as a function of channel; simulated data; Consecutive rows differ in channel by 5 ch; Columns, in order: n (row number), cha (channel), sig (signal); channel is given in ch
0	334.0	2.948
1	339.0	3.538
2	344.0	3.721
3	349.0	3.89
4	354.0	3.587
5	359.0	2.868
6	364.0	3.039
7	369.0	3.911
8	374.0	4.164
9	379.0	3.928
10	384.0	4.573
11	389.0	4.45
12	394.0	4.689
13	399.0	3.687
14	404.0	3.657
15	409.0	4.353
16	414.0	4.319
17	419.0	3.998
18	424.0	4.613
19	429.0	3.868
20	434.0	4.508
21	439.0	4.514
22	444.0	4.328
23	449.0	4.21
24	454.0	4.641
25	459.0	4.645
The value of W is -4.7 ch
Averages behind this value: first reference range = 3.12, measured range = 4.13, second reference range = 4.34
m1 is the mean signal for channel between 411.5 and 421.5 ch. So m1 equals 4.16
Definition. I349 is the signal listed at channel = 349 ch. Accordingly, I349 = 3.89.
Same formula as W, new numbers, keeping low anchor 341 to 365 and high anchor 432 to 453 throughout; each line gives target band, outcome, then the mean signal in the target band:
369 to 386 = -2.09 ch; 4.17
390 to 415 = -1.10 ch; 4.15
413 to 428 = -0.34 ch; 4.26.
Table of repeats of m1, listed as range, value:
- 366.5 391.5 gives 4.21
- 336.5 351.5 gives 3.72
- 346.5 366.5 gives 3.35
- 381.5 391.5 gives 4.51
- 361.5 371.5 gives 3.48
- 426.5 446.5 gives 4.3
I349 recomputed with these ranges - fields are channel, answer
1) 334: 2.948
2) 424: 4.613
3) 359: 2.868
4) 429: 3.868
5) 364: 3.039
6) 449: 4.21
